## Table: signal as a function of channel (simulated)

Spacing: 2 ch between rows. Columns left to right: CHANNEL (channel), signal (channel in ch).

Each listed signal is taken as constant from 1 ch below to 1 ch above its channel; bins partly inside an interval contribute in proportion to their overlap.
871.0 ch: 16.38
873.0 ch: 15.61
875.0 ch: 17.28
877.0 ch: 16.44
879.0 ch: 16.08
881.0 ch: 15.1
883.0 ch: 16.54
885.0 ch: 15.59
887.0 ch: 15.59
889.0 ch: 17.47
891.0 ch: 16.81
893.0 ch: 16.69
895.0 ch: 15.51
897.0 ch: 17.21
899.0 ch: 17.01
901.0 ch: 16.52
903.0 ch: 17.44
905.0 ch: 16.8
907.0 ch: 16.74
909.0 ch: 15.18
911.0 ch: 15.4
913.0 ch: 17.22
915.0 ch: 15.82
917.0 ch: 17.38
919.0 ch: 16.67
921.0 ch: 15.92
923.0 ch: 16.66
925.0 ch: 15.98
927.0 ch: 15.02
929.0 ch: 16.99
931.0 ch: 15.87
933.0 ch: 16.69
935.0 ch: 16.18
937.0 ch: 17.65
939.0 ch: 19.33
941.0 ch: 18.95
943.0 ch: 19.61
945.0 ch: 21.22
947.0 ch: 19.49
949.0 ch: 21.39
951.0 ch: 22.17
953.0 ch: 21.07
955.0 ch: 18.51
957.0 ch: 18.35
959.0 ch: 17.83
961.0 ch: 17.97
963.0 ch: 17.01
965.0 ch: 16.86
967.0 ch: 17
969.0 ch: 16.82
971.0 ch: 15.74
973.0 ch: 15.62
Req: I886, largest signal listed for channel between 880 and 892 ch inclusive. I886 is 17.47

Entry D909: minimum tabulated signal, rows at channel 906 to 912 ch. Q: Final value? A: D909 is 15.18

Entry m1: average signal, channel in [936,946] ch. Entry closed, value 19.4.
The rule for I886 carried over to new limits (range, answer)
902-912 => 17.44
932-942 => 19.33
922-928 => 16.66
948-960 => 22.17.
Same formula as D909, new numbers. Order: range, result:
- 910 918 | 15.4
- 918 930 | 15.02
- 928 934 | 15.87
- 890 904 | 15.51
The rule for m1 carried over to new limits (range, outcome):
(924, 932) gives 16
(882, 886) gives 16.1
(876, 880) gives 16.3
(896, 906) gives 17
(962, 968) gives 17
